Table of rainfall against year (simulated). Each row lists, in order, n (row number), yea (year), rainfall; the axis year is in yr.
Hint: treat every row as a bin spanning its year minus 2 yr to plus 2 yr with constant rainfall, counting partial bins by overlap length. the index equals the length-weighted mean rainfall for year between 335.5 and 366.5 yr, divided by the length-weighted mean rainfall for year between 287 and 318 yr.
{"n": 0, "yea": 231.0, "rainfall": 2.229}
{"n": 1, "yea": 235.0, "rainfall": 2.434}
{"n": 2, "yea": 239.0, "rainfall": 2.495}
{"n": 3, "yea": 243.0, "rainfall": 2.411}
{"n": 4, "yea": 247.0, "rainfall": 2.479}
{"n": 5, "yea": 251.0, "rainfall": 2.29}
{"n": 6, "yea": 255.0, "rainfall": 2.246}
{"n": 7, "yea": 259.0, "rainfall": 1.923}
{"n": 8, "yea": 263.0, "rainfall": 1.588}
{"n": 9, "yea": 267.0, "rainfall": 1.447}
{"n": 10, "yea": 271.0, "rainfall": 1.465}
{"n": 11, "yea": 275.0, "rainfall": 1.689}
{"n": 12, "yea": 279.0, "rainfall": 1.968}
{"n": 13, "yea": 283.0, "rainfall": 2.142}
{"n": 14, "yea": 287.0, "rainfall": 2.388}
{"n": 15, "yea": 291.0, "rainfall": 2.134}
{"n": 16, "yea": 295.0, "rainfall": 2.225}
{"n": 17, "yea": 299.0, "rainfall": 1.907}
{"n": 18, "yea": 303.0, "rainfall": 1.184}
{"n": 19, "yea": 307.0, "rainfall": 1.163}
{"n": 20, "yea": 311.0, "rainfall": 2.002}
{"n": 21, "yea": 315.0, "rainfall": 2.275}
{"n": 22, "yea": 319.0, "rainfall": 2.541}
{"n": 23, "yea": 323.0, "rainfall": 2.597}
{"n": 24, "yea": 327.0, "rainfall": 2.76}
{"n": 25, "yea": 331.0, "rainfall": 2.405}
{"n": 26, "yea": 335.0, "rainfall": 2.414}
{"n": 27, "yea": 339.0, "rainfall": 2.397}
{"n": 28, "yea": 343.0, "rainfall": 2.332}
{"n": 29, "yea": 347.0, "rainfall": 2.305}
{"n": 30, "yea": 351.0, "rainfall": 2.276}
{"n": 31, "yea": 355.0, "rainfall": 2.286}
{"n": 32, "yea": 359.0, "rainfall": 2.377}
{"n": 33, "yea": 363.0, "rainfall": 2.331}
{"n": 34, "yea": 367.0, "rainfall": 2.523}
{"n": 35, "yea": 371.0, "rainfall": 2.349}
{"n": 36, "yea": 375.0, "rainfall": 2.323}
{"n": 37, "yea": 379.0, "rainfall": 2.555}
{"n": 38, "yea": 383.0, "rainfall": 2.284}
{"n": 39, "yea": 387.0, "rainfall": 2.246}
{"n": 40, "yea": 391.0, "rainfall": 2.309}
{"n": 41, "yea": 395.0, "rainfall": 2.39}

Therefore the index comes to 1.2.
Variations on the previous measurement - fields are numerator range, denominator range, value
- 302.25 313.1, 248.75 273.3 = 0.81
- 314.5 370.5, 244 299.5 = 1.21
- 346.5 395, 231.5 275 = 1.14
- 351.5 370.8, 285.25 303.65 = 1.17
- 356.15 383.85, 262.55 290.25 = 1.30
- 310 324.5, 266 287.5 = 1.29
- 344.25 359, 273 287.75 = 1.14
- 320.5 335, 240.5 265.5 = 1.19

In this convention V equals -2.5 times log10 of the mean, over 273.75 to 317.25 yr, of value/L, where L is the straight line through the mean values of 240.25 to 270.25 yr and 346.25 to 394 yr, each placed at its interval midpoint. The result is 0.12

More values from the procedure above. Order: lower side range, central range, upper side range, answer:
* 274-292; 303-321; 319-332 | 0.271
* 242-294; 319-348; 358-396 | -0.114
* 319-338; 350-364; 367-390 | 0.054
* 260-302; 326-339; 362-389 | -0.160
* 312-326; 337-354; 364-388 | 0.045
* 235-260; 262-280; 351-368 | 0.402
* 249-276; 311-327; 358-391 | -0.169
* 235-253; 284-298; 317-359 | 0.097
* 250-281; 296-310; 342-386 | 0.308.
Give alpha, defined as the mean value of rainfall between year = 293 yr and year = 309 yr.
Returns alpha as 1.62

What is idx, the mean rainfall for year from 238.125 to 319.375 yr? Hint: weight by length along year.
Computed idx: 1.98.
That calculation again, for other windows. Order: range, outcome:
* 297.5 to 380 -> 2.25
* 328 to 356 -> 2.36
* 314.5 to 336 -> 2.52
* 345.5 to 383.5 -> 2.36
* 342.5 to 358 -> 2.3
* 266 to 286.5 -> 1.8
